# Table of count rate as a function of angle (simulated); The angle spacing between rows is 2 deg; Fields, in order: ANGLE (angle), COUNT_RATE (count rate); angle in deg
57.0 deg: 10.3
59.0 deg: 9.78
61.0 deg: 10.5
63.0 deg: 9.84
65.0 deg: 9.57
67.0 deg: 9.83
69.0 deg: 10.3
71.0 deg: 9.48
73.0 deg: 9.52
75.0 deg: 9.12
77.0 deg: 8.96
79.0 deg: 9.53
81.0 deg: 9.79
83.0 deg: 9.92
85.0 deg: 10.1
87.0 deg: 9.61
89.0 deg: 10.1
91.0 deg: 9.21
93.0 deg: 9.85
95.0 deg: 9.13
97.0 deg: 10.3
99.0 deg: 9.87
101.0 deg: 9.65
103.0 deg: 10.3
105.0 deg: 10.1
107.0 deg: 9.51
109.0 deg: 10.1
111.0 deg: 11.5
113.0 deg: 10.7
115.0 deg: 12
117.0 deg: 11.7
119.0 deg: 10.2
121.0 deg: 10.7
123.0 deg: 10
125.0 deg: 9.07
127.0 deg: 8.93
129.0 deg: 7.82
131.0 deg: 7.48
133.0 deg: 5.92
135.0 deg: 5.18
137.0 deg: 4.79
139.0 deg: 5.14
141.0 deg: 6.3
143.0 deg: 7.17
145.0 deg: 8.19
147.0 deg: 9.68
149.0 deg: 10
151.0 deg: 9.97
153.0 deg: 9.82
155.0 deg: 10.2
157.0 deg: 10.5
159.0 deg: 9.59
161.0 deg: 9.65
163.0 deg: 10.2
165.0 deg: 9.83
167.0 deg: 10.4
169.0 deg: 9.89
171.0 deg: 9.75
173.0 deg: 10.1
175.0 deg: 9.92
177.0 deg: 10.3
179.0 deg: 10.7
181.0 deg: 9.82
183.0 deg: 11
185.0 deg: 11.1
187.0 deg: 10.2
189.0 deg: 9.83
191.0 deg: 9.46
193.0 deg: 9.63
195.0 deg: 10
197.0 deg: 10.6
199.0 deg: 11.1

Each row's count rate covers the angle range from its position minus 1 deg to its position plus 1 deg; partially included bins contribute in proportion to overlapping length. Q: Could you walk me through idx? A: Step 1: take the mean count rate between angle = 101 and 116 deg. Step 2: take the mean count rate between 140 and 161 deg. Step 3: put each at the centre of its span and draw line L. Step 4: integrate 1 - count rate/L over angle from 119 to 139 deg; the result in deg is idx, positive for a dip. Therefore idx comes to 4.35 deg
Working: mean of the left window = 10.5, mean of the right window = 9.17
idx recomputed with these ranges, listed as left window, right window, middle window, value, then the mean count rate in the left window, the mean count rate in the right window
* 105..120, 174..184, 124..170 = 8.9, 10.8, 10.3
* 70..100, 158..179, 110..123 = -1.7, 9.63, 10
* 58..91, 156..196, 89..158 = 5.2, 9.73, 10.1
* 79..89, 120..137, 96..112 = -2.1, 9.85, 7.94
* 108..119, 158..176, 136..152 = 4.2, 11.1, 9.93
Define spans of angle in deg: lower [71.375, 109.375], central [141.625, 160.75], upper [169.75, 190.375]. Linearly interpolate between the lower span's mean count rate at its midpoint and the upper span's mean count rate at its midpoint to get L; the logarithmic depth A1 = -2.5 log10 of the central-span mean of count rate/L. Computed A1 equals 0.08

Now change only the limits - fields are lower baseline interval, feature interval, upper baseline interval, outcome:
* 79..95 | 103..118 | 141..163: -0.12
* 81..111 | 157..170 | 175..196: 0.02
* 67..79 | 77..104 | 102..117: 0.03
